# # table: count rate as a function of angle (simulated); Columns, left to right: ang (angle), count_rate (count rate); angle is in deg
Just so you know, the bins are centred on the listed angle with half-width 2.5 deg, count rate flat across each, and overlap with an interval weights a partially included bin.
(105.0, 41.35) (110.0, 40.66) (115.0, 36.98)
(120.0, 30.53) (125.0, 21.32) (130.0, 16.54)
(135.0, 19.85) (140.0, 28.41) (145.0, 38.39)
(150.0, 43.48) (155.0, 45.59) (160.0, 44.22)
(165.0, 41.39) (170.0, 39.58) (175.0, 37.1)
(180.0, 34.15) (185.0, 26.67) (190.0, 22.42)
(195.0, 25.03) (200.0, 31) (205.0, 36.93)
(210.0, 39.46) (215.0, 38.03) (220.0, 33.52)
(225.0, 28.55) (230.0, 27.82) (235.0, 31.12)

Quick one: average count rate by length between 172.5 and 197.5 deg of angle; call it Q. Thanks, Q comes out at 29.1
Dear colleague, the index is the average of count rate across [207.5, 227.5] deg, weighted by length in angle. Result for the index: 34.9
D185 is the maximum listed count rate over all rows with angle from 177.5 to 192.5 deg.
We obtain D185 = 34.15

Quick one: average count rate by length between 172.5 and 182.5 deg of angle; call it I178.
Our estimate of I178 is 35.6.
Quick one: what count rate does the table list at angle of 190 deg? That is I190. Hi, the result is 22.42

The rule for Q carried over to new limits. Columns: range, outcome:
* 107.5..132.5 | 29.2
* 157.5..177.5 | 40.6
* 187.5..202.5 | 26.1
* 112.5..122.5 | 33.8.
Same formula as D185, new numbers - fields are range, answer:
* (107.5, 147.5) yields 40.66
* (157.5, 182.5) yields 44.22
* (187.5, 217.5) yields 39.46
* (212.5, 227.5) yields 38.03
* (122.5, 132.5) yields 21.32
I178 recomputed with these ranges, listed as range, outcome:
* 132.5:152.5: 32.5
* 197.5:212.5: 35.8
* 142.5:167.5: 42.6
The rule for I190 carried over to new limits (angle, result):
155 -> 45.59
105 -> 41.35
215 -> 38.03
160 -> 44.22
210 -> 39.46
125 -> 21.32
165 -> 41.39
